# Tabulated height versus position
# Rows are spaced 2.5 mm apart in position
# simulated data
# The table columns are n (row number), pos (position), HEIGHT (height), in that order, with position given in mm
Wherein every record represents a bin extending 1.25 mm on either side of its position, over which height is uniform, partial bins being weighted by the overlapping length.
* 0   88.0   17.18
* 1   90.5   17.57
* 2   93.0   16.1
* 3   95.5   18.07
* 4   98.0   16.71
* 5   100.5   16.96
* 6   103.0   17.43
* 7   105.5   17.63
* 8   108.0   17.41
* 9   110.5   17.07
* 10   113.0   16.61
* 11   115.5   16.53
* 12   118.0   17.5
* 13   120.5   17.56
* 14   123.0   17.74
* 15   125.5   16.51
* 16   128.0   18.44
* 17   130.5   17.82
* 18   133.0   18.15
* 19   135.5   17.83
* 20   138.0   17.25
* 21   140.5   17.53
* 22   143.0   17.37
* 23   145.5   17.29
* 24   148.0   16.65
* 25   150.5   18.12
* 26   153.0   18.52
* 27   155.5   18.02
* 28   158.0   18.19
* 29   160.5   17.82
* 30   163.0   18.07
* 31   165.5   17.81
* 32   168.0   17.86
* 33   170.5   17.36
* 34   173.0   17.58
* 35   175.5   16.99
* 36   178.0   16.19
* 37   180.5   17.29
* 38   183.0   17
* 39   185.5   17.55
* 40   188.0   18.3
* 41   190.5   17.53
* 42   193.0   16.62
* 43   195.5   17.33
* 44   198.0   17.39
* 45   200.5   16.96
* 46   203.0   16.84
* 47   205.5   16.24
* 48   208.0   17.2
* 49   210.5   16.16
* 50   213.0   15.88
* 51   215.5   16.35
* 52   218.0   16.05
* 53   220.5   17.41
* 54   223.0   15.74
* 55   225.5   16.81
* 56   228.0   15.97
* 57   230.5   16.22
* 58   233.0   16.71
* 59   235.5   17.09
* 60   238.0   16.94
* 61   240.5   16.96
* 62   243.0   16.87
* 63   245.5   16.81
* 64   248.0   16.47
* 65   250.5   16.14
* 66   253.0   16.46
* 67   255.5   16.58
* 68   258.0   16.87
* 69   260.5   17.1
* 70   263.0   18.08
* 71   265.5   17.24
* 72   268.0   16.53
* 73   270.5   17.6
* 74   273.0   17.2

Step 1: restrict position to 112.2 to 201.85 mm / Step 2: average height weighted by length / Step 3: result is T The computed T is 17.5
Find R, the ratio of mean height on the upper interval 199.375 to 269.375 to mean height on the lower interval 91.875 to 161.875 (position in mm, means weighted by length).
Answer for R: 0.95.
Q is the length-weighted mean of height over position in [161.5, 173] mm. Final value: 17.8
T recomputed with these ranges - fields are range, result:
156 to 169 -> 18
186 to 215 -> 16.9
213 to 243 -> 16.6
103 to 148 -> 17.4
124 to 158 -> 17.7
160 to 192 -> 17.5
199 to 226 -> 16.5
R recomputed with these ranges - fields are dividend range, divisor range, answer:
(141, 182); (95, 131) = 1.01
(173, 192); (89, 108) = 1.00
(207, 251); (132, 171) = 0.93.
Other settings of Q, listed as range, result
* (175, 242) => 16.8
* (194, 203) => 17.2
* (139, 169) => 17.8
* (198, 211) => 16.8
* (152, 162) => 18.1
